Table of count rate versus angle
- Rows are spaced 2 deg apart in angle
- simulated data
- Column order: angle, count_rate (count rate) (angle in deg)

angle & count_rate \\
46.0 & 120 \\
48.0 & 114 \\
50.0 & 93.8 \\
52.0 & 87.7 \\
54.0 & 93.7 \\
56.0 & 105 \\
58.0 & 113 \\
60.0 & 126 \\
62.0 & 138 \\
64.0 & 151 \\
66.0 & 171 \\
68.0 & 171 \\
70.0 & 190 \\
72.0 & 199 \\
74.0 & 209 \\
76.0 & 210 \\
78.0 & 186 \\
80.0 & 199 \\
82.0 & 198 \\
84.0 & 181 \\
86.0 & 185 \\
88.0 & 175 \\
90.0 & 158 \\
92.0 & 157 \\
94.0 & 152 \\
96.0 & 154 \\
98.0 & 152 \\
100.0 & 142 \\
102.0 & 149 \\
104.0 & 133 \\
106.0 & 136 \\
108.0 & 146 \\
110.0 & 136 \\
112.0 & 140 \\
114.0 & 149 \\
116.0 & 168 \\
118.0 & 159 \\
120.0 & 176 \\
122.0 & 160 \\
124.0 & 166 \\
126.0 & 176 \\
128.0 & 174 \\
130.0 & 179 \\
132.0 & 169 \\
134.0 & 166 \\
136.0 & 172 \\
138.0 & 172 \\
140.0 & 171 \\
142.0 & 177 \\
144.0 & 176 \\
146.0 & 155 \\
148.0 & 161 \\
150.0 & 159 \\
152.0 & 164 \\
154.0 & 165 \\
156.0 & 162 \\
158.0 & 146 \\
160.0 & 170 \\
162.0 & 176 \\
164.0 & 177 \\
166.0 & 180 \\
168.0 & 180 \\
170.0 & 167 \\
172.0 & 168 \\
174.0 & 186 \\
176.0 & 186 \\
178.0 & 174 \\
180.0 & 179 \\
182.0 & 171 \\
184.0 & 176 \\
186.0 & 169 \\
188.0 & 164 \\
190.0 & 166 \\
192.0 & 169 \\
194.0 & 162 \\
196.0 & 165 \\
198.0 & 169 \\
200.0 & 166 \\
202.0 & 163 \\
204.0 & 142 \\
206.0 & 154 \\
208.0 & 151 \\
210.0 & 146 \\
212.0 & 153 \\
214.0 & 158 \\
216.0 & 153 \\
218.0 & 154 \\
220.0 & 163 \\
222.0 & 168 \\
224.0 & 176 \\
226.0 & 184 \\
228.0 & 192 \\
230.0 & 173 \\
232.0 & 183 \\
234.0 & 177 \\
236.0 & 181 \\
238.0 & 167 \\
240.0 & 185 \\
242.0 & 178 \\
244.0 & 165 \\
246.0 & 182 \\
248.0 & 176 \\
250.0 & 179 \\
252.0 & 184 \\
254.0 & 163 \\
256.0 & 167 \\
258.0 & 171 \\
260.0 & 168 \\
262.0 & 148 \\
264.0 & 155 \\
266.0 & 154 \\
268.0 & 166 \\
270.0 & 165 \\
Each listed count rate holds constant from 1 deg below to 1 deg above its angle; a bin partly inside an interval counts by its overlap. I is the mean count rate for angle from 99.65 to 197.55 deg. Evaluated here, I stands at 165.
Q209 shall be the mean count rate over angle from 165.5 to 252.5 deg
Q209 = 170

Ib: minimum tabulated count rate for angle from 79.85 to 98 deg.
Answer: 152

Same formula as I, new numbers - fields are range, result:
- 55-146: 164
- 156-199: 171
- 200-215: 153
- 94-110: 144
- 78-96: 175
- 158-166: 172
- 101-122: 150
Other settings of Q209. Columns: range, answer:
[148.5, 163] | 163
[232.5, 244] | 177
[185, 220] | 159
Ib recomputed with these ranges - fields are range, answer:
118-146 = 155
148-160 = 146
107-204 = 136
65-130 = 133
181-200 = 162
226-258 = 163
